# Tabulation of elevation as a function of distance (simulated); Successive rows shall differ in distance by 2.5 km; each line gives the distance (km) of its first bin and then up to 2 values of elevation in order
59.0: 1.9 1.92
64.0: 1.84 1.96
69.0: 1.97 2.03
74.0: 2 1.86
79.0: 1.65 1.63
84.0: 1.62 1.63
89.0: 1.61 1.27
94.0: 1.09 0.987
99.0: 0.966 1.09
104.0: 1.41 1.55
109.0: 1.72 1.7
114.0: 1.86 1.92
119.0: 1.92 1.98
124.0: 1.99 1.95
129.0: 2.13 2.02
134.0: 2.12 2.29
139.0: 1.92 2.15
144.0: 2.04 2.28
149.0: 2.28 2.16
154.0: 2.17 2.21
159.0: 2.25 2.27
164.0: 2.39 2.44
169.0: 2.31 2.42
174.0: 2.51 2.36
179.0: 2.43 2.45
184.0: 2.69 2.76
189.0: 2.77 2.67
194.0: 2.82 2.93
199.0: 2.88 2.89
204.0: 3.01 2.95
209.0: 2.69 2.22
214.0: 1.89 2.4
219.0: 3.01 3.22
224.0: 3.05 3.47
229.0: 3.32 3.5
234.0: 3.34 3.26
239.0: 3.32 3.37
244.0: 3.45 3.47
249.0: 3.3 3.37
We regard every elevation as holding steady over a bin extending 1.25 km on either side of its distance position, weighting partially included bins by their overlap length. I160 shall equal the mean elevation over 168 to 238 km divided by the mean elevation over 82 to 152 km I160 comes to 1.58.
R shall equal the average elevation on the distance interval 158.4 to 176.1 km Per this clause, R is 2.37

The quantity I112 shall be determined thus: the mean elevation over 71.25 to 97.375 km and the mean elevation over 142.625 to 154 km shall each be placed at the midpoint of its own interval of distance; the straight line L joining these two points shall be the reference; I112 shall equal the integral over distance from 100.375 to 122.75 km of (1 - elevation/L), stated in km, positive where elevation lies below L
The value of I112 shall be 1.9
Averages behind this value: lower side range 1.57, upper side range 2.19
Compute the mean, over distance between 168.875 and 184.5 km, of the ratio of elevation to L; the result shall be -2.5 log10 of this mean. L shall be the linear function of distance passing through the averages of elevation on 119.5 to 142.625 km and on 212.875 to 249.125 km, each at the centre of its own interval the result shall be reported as 0.05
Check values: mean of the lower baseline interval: 2.06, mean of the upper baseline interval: 3.16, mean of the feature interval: 2.45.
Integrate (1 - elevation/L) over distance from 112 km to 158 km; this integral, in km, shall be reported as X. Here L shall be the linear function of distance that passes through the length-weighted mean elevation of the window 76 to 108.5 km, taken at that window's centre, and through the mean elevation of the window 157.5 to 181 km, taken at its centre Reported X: -3.1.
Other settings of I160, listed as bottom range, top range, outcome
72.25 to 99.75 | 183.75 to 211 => 1.87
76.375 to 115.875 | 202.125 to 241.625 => 2.03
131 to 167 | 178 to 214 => 1.23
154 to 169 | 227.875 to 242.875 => 1.46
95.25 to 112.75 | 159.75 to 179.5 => 1.77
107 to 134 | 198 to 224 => 1.42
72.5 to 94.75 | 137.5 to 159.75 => 1.34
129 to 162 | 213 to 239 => 1.42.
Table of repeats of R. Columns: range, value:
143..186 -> 2.34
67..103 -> 1.54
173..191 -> 2.57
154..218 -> 2.54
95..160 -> 1.88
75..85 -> 1.7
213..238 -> 3.06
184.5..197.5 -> 2.78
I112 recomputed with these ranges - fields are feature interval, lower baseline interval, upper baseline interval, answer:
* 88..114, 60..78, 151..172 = 8.8 km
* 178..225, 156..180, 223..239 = 2.3 km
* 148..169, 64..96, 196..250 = 1.4 km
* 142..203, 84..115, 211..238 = -3.5 km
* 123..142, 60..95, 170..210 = 1.1 km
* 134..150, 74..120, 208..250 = -0.7 km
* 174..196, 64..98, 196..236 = 0.1 km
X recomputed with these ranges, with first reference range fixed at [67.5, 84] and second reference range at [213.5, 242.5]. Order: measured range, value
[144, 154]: 1.0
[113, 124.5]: 1.4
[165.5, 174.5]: 0.8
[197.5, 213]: 0.9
